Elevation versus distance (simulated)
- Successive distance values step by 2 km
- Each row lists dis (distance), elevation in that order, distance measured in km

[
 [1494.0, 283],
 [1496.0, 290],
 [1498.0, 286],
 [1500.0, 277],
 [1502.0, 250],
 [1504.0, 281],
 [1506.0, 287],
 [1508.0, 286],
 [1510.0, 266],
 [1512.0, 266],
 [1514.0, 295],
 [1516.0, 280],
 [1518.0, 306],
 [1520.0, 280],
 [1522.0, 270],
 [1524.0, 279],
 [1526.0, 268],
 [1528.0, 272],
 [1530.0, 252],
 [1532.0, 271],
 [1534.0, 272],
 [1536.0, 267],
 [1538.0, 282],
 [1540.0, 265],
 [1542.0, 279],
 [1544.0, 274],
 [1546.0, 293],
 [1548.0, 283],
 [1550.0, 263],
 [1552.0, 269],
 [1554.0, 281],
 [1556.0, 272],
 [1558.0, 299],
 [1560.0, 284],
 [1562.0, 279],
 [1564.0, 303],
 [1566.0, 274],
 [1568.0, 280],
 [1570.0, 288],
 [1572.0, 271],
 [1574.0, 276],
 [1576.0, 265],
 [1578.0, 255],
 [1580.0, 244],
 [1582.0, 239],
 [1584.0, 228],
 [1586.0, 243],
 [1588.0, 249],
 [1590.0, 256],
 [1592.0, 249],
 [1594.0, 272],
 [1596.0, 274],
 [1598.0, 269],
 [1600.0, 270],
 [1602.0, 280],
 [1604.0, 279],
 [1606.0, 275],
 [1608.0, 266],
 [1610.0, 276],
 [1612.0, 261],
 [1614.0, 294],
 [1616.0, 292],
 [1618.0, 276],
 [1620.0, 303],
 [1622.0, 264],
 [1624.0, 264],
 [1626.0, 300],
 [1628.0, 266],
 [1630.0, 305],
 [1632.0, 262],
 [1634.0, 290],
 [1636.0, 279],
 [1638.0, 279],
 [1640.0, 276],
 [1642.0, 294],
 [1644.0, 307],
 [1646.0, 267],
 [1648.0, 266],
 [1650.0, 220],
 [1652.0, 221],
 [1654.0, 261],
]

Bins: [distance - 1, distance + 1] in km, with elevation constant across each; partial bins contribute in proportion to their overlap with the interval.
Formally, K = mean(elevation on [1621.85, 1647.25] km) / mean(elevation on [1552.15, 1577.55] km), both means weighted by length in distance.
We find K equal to 1.0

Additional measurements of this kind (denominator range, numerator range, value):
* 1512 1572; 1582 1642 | 0.98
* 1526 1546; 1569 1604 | 0.96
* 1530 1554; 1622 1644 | 1.03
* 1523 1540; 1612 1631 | 1.05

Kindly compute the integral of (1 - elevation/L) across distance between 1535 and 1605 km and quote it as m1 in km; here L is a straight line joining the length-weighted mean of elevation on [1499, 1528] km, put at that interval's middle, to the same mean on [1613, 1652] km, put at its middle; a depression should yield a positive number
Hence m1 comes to 1.91 km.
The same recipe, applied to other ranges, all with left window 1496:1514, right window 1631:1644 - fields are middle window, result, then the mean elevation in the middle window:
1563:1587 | 1.4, 264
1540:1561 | 0.0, 279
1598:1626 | 0.4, 277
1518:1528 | 0.0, 277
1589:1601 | 0.7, 265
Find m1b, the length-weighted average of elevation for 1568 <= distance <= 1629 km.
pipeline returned 268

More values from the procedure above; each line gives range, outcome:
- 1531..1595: 270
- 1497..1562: 277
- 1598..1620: 278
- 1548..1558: 275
